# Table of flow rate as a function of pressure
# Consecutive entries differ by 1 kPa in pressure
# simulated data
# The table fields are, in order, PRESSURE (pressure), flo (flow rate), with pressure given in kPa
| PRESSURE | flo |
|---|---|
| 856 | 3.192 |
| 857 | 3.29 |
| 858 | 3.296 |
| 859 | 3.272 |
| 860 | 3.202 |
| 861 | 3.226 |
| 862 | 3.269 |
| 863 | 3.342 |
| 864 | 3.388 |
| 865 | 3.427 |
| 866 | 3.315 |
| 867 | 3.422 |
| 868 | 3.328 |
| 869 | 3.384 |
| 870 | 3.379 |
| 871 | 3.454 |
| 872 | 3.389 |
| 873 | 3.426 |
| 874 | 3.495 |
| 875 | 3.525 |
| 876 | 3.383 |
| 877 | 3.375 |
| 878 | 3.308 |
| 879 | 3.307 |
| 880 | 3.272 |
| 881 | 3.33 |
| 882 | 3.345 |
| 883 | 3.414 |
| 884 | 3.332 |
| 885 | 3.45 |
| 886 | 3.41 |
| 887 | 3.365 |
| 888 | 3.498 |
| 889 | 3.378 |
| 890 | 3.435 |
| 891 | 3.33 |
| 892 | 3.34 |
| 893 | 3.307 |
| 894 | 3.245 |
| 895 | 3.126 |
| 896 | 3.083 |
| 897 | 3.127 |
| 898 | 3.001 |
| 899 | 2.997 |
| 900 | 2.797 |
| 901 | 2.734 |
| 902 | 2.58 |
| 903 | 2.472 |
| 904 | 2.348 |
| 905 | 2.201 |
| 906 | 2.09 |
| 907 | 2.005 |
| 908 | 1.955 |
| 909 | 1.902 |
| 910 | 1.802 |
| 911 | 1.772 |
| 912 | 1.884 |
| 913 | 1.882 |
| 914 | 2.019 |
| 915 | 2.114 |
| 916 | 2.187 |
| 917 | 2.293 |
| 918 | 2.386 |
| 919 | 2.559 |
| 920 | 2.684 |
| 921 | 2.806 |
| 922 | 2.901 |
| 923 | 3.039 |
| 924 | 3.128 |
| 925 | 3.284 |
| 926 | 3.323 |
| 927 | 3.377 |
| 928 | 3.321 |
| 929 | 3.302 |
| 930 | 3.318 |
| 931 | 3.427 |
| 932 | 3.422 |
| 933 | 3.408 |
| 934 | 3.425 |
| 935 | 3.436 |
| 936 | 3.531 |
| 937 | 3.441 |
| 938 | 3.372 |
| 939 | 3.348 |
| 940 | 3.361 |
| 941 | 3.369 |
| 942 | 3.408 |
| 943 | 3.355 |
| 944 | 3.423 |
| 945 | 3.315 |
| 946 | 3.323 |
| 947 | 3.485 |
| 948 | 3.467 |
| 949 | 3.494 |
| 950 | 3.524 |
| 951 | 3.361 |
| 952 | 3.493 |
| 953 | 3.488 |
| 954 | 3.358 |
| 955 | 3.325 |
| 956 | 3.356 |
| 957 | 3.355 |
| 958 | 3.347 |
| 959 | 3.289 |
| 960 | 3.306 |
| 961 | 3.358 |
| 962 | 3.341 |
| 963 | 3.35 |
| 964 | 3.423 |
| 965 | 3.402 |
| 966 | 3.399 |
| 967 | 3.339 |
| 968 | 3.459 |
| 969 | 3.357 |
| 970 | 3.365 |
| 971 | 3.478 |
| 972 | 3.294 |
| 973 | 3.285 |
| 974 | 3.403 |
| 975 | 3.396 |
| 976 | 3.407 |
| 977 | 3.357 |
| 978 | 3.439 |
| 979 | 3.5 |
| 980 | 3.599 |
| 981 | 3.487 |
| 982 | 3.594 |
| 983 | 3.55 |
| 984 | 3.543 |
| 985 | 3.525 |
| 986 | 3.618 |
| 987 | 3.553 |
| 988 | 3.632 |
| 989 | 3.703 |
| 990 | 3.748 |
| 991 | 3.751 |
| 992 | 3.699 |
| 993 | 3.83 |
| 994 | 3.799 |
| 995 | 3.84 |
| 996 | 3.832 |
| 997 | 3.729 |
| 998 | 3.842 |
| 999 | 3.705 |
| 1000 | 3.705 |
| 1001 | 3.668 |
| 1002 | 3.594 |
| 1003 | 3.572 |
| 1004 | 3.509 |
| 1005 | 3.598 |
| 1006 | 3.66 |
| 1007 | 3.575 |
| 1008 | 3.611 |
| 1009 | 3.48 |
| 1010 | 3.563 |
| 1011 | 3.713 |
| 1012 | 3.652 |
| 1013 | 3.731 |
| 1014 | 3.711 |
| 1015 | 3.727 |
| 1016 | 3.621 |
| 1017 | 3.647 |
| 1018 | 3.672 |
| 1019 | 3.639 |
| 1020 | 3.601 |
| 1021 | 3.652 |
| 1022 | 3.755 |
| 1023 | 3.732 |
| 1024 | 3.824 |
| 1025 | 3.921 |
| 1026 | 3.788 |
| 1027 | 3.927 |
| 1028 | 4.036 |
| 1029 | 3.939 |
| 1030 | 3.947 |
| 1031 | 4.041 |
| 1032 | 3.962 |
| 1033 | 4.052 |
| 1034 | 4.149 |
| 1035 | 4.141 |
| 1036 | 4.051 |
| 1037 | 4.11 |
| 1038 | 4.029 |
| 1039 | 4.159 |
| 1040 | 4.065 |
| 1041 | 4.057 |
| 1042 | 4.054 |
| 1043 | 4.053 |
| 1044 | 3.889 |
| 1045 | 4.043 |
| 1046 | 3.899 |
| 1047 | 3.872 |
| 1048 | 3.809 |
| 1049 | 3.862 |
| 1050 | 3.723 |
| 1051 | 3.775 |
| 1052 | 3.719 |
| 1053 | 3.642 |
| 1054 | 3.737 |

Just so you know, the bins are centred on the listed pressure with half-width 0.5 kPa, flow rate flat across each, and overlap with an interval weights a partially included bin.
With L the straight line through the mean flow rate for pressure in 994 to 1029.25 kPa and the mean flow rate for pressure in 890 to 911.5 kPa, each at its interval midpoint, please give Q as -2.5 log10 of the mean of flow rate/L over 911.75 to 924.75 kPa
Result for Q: 0.14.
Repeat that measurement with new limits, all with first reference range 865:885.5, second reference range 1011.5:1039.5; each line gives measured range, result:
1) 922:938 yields 0.07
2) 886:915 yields 0.28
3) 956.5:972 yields 0.09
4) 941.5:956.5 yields 0.06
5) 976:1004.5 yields 0.03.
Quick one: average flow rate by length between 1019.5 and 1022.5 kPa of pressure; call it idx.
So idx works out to 3.67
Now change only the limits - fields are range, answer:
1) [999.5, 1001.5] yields 3.69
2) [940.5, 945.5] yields 3.37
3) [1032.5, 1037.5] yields 4.1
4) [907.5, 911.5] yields 1.86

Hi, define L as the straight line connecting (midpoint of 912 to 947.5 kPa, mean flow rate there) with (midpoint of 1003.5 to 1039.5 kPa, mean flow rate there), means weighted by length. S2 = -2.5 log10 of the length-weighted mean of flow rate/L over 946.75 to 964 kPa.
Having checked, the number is -0.041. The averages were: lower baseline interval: 3.06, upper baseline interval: 3.8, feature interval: 3.39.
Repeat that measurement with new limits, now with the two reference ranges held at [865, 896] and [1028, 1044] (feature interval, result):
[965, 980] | 0.112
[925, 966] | 0.081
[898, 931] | 0.343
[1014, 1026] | 0.075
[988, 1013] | 0.060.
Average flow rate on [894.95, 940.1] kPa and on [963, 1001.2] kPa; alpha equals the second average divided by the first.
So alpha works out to 1.3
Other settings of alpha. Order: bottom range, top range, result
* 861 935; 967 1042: 1.23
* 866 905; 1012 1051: 1.21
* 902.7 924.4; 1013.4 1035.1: 1.68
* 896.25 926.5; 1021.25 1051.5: 1.59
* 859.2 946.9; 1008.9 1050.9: 1.26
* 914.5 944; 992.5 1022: 1.18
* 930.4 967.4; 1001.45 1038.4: 1.11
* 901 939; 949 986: 1.26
